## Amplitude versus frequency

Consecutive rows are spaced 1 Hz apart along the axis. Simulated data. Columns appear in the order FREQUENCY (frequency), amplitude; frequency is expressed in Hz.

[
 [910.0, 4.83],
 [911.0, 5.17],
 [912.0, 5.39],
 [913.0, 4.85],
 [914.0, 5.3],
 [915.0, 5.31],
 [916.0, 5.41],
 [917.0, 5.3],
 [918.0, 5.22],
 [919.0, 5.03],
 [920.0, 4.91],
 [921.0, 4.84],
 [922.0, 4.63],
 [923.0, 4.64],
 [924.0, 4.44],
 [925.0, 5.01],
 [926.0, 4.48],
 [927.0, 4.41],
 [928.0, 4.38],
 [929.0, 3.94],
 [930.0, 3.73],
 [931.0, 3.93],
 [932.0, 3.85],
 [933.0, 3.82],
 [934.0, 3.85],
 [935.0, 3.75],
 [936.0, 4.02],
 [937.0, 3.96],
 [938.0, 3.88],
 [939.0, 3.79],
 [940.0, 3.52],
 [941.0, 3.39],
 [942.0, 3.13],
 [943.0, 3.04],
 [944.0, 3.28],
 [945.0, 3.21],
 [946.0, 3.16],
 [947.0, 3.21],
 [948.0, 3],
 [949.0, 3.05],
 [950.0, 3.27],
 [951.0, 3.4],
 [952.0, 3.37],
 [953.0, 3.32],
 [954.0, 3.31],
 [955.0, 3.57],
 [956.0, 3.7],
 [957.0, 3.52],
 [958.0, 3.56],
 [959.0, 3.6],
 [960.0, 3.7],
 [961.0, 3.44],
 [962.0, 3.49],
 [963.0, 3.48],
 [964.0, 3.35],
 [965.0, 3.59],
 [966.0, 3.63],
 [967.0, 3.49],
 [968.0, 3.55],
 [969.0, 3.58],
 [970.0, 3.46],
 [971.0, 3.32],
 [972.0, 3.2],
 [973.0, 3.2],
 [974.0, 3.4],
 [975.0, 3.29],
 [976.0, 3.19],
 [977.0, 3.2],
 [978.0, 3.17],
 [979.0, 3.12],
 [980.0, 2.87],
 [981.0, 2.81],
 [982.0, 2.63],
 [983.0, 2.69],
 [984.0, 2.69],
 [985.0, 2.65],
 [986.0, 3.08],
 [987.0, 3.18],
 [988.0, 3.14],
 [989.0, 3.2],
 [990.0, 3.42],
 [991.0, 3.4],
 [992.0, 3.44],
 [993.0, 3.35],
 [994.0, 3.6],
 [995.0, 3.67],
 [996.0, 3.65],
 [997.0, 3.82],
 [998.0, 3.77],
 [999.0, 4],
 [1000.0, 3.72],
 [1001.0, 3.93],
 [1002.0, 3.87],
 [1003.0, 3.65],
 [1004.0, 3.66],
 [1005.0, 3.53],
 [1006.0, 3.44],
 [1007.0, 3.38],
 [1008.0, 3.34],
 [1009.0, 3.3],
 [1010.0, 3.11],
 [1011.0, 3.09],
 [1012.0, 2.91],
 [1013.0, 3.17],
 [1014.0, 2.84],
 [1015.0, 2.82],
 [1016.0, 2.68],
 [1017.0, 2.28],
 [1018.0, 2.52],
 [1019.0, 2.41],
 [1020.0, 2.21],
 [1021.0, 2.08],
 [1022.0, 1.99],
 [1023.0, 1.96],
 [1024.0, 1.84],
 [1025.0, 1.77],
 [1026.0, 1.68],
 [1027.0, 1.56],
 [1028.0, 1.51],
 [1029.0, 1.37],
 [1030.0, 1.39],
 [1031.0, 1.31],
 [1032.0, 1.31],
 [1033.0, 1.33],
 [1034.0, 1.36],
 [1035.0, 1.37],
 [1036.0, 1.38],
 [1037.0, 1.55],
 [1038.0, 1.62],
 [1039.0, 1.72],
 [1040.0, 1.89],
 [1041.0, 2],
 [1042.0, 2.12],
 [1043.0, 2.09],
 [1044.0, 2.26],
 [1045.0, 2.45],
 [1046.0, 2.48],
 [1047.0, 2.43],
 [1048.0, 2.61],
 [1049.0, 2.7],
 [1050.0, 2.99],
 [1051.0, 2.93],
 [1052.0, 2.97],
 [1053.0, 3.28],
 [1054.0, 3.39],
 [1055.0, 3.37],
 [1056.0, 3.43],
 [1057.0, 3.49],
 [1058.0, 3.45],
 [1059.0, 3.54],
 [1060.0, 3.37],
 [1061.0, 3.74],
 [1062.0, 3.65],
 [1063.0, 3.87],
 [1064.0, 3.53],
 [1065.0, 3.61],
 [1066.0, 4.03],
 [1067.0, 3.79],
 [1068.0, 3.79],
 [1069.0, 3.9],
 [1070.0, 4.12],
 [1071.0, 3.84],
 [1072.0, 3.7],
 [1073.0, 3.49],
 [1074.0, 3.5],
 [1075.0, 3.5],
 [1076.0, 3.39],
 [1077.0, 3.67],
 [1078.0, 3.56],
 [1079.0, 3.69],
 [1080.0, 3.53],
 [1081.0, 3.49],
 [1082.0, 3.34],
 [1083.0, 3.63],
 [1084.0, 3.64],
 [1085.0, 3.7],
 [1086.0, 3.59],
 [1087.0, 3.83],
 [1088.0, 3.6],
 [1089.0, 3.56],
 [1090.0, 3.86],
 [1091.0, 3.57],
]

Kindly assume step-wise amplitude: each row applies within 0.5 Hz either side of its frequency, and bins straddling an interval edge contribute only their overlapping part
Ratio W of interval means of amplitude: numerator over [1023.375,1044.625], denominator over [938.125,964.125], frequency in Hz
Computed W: 0.49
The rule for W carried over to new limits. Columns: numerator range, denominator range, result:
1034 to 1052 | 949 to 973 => 0.62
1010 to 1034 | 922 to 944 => 0.53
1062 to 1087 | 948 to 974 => 1.07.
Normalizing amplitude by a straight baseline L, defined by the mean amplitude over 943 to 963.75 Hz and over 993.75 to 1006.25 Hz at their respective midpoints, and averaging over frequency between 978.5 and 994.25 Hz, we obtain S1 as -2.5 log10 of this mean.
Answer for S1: 0.180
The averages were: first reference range 3.37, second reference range 3.72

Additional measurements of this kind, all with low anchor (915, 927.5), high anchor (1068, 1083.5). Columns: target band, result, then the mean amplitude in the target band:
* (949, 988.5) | 0.34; 3.28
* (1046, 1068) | 0.14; 3.33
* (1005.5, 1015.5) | 0.30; 3.14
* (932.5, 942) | 0.26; 3.74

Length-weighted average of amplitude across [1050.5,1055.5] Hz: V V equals 3.19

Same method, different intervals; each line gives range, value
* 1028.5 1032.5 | 1.34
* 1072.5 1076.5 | 3.47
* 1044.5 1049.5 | 2.53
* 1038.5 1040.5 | 1.8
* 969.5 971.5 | 3.39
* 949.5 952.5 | 3.35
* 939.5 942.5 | 3.35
